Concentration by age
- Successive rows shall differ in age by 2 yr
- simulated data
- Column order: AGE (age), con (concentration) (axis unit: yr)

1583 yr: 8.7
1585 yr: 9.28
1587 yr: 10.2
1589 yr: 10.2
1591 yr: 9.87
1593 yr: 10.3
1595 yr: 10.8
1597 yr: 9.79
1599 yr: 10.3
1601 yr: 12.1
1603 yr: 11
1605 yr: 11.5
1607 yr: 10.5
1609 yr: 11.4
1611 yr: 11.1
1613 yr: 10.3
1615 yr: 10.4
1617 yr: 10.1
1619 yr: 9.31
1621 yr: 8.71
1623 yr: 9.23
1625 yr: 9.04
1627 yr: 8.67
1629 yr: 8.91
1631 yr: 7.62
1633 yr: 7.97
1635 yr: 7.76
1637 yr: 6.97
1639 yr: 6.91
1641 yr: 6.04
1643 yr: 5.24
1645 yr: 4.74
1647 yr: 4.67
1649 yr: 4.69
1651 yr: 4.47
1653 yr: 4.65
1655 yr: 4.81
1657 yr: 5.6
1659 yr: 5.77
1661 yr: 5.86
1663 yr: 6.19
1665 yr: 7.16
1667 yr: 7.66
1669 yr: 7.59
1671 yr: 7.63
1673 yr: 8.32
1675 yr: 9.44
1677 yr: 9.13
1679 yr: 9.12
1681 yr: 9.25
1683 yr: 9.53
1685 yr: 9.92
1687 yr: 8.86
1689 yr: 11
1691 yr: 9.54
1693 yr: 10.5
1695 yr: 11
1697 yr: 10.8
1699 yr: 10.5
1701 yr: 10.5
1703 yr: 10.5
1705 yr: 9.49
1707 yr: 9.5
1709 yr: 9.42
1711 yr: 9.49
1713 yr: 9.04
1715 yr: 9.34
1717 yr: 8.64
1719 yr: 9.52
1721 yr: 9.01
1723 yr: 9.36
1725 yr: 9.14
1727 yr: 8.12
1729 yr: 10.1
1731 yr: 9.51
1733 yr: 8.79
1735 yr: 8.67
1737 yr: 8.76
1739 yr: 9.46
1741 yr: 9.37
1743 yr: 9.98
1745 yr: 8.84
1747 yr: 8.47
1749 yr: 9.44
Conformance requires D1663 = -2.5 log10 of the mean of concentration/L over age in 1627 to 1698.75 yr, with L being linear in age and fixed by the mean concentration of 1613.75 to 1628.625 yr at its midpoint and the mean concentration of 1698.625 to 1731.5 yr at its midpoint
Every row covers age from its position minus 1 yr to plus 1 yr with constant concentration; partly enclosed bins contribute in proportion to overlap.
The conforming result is 0.23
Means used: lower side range 9.35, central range 7.63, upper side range 9.46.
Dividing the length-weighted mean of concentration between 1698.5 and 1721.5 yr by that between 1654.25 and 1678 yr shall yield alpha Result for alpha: 1.3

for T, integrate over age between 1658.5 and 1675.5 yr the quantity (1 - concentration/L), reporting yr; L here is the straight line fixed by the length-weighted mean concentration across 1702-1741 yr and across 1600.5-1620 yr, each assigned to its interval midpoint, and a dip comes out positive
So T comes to 4.60 yr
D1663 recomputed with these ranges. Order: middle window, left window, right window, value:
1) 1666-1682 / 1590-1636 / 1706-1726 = 0.118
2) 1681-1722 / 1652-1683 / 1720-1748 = -0.193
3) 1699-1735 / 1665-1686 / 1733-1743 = -0.049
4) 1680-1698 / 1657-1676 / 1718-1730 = -0.248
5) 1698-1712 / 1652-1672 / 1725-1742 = -0.237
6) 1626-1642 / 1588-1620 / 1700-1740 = 0.323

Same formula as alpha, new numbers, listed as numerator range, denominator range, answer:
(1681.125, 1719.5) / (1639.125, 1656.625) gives 1.95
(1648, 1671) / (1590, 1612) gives 0.55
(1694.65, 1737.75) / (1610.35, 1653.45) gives 1.25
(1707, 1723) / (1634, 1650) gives 1.57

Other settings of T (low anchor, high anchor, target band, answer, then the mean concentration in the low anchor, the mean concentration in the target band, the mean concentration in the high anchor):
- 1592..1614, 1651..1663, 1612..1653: 2.3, 10.8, 7.52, 5.34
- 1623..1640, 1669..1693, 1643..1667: 8.9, 8.05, 5.42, 9.23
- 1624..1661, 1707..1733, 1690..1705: -3.6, 6.35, 10.4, 9.22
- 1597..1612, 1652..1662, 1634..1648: 2.1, 11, 6.05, 5.34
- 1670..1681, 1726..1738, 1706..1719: -0.5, 8.78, 9.26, 8.99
